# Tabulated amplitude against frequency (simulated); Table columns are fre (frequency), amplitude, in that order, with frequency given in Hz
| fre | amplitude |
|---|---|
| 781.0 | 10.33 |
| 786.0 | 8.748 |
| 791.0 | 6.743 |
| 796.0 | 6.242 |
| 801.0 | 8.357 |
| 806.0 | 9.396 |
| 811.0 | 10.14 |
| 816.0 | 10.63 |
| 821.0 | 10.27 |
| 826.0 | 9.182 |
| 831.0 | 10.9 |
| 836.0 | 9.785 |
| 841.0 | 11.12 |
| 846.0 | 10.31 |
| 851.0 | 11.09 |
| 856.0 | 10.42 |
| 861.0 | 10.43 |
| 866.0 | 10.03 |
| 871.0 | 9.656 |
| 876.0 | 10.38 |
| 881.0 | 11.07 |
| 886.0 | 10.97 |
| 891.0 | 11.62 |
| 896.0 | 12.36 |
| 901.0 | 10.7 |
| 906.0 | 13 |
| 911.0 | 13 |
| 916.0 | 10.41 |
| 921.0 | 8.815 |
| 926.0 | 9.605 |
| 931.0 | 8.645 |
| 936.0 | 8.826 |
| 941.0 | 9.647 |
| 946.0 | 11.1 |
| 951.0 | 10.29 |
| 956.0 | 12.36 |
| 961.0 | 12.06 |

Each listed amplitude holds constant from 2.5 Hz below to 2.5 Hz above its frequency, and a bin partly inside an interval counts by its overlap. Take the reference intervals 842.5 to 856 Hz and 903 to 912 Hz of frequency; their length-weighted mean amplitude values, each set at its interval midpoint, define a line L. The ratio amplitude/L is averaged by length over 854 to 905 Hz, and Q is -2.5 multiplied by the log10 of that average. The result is 0.09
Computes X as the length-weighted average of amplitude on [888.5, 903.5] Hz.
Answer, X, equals 11.6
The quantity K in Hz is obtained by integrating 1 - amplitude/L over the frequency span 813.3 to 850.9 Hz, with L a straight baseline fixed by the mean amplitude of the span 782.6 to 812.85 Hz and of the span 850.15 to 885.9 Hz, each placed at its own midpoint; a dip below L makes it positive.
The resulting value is -4.1 Hz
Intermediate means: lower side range 8.29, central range 10.4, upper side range 10.4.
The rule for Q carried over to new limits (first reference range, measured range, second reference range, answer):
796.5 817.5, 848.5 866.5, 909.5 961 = -0.09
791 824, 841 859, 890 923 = -0.07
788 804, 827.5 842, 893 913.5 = -0.16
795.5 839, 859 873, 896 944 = -0.01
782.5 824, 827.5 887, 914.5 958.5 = -0.13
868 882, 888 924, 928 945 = -0.17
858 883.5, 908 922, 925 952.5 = -0.12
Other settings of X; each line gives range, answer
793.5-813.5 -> 8.53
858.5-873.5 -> 10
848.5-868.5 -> 10.5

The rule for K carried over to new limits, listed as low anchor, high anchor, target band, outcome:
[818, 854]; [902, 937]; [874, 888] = -0.6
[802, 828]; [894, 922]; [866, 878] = 0.9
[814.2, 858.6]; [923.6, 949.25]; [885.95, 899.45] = -2.4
